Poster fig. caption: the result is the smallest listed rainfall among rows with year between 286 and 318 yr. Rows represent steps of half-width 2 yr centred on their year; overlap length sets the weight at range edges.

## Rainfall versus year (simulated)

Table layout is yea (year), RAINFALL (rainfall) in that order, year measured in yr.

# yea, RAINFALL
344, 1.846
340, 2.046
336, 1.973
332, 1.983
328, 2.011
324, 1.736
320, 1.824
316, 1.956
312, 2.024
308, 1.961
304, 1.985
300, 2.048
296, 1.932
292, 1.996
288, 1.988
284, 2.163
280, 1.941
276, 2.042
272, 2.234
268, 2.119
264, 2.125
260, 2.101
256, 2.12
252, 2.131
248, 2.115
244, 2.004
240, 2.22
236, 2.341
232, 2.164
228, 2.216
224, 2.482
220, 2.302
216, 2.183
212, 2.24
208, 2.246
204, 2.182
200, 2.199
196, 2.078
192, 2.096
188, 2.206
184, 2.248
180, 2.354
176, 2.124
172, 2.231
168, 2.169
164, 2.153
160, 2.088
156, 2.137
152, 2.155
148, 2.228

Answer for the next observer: 1.932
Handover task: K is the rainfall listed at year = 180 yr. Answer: 2.354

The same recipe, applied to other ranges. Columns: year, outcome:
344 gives 1.846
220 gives 2.302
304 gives 1.985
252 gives 2.131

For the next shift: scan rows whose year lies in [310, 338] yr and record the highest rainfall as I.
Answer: 2.024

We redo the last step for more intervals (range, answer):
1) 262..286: 2.234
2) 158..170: 2.169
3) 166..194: 2.354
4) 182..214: 2.248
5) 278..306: 2.163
